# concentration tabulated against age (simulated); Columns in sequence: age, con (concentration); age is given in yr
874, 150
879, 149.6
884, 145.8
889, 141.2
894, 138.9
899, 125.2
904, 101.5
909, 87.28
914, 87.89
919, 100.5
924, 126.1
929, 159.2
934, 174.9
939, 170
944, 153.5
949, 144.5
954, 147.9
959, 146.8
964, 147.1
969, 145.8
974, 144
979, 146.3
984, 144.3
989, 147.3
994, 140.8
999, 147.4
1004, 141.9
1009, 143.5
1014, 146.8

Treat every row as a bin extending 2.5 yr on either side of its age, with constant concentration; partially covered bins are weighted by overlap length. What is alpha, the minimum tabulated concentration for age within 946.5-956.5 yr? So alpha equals 144.5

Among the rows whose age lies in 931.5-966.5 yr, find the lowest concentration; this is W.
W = 144.5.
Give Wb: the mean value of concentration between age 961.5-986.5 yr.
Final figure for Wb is 146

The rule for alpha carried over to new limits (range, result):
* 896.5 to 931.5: 87.28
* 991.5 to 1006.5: 140.8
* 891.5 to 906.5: 101.5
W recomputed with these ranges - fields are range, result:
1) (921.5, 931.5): 126.1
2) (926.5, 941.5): 159.2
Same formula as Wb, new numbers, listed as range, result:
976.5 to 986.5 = 145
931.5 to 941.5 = 172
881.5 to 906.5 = 131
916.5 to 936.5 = 140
